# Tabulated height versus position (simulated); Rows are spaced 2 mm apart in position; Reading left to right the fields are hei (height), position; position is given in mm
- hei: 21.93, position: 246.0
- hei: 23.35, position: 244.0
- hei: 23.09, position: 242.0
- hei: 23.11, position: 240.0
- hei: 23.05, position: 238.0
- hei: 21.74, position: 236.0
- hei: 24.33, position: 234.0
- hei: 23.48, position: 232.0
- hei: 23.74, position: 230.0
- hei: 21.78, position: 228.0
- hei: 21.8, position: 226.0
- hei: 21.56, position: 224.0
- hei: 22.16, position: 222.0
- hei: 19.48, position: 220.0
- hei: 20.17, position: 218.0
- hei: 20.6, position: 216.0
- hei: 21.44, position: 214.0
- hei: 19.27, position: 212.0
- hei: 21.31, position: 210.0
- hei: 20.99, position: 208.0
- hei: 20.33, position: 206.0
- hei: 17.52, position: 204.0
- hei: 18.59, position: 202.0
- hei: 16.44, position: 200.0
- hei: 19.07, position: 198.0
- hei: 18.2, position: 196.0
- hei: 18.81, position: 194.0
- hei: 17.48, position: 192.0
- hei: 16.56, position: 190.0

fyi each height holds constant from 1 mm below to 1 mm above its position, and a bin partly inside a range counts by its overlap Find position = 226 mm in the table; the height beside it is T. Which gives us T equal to 21.8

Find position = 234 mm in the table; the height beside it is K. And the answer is 24.33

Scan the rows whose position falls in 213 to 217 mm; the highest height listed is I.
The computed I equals 21.44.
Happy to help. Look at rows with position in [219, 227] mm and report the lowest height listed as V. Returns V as 19.48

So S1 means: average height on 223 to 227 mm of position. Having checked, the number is 21.7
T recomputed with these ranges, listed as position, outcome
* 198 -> 19.07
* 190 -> 16.56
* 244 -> 23.35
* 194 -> 18.81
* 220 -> 19.48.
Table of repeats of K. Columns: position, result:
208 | 20.99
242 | 23.09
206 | 20.33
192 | 17.48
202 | 18.59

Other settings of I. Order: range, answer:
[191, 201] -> 19.07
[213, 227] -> 22.16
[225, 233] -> 23.74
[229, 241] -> 24.33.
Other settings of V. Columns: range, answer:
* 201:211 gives 17.52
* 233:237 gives 21.74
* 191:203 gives 16.44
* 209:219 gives 19.27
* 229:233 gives 23.48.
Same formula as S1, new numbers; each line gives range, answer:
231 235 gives 23.9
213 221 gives 20.4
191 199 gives 18.4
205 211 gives 20.9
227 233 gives 23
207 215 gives 20.8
